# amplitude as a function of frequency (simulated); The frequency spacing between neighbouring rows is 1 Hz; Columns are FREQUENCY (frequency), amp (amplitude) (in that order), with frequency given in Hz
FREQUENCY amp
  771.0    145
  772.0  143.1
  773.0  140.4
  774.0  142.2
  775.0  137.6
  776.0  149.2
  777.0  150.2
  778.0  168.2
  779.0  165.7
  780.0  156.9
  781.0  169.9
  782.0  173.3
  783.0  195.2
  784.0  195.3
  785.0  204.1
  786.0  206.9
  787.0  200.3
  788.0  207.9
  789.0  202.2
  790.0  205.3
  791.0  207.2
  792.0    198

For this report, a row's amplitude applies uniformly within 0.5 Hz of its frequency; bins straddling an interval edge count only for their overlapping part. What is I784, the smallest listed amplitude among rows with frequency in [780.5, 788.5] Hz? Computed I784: 169.9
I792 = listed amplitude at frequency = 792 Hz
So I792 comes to 198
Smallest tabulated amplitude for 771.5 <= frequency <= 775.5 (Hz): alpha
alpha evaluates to 137.6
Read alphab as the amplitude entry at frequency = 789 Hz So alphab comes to 202.2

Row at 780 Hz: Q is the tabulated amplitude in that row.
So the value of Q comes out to 156.9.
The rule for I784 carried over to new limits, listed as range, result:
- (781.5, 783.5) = 173.3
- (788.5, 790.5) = 202.2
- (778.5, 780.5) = 156.9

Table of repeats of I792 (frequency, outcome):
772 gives 143.1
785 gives 204.1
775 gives 137.6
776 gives 149.2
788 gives 207.9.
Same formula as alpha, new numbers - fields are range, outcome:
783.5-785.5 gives 195.3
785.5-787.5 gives 200.3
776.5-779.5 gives 150.2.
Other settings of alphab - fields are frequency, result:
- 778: 168.2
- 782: 173.3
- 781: 169.9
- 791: 207.2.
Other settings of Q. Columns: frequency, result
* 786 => 206.9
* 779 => 165.7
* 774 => 142.2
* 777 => 150.2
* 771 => 145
